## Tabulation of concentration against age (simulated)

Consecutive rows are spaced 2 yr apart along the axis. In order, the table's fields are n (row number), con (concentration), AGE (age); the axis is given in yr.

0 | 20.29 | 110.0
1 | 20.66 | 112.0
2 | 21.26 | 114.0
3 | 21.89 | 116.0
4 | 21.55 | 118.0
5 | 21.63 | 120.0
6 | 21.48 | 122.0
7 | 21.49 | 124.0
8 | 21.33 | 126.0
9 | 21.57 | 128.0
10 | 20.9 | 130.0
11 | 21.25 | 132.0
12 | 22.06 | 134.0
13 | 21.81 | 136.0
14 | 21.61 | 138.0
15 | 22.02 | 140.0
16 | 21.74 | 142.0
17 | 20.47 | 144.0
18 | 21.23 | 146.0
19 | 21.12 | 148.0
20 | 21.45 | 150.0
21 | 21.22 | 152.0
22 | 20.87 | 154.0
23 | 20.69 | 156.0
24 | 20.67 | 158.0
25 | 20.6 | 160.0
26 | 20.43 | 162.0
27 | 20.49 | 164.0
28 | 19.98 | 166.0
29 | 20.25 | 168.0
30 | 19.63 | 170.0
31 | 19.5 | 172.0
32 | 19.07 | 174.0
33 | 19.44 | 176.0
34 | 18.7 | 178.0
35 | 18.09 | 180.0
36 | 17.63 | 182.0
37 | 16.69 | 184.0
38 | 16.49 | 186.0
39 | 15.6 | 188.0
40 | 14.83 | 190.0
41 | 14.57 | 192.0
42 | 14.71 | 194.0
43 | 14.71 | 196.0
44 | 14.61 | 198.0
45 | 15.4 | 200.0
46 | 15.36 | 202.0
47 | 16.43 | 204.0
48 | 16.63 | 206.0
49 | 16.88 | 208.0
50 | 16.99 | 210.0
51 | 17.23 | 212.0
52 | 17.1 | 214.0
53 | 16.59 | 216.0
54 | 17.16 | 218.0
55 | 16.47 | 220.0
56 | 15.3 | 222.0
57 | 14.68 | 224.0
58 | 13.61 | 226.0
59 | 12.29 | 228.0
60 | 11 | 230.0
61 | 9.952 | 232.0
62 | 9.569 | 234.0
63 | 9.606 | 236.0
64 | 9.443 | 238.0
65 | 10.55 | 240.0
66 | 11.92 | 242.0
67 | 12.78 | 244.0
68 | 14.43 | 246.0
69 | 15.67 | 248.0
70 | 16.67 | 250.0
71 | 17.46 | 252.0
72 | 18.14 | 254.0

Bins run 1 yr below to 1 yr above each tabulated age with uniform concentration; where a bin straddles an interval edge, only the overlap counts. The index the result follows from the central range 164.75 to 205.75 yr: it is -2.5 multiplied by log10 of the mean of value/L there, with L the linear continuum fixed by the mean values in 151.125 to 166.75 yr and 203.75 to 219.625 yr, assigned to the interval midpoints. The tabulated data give 0.10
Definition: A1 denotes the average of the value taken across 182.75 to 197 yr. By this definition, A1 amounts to 15.4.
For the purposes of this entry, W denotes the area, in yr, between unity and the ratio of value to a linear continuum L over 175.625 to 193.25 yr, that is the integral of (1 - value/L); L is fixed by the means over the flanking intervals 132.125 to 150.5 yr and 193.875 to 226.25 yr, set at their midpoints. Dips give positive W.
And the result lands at 1.2 yr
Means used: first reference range 21.5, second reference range 16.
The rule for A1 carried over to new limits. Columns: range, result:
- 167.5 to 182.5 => 19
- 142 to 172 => 20.6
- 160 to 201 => 17.6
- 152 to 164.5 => 20.7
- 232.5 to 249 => 11.7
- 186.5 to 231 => 15.4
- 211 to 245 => 13.2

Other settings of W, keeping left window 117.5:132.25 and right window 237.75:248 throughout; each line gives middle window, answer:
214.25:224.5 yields -1.4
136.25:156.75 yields -1.6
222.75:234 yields 1.2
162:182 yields -1.8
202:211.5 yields -0.9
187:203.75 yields 1.0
